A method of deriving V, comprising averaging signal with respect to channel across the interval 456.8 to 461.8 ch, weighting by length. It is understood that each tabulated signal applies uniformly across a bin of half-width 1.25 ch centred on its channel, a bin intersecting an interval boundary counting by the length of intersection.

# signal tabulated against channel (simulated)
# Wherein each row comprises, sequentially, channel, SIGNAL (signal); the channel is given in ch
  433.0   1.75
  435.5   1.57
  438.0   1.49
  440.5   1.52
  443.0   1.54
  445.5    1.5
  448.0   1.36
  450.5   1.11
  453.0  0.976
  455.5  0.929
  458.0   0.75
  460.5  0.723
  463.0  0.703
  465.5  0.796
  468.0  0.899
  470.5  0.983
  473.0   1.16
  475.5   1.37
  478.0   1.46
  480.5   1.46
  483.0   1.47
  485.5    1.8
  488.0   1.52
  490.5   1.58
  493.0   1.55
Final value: 0.736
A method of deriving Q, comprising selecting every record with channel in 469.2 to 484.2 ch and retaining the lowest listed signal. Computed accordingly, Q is 0.983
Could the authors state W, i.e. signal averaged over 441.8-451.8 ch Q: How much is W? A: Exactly 1.37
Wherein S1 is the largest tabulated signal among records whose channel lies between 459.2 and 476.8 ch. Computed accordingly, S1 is 1.37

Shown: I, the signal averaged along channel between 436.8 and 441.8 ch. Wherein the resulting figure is 1.51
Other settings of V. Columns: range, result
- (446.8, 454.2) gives 1.15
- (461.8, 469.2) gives 0.799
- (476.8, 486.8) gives 1.55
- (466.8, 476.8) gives 1.11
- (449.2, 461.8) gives 0.899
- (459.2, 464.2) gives 0.713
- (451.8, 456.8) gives 0.95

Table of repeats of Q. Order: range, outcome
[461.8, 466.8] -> 0.703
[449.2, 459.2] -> 0.75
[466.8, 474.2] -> 0.899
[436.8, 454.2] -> 0.976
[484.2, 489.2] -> 1.52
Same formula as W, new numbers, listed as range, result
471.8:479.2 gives 1.33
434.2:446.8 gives 1.52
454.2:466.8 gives 0.781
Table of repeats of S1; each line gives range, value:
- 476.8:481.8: 1.46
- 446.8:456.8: 1.36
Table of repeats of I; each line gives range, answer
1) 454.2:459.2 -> 0.842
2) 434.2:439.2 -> 1.53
